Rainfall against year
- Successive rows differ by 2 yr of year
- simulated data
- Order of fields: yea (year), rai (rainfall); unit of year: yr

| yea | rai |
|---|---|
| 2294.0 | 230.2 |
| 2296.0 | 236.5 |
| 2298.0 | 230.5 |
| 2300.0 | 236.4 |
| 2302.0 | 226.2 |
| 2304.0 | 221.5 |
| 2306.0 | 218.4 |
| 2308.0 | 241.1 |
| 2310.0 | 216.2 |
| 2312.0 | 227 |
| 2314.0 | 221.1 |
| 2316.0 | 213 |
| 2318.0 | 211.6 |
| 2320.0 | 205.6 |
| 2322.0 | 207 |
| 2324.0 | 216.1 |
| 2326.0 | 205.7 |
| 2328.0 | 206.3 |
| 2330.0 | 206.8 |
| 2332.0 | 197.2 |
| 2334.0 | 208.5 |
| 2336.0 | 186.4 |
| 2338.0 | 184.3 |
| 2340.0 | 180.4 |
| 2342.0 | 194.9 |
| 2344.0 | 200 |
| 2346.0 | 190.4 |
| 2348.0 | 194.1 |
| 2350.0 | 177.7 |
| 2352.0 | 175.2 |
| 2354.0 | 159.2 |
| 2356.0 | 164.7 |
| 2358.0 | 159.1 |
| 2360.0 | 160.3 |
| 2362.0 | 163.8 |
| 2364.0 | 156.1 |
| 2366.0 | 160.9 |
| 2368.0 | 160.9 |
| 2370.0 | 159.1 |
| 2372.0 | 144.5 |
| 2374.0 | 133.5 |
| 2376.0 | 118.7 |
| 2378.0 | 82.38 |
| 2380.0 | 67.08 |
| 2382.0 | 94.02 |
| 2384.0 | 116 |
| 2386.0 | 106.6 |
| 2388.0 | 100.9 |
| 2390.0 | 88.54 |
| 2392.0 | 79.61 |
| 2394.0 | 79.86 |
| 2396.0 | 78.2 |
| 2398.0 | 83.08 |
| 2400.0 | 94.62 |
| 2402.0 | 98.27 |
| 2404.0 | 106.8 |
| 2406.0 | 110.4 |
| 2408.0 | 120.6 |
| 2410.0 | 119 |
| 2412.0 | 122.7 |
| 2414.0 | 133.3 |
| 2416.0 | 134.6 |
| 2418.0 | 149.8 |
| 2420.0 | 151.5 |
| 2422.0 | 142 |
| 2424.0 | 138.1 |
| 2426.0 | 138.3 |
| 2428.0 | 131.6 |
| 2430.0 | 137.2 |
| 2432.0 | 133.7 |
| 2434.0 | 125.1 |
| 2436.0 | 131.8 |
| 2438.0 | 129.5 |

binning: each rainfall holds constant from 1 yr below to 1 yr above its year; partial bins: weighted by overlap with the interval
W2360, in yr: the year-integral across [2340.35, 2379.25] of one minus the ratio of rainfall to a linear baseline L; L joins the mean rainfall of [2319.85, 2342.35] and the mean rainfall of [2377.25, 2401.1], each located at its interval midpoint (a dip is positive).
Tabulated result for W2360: -4.0 yr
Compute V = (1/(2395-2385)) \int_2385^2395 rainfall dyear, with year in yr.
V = 91.1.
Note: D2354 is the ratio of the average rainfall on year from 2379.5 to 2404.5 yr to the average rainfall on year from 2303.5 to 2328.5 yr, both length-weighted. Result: 0.4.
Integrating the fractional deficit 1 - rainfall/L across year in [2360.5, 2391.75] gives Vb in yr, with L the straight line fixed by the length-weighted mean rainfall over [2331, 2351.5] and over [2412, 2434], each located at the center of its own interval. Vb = 8.5 yr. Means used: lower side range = 191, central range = 123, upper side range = 138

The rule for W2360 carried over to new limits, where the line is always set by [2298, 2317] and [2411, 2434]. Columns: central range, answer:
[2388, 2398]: 4.8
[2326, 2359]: 1.9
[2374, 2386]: 4.9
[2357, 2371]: 1.7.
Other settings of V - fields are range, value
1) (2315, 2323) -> 209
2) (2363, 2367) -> 158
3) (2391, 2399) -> 80.2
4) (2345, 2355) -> 179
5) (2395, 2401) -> 85.3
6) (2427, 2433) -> 134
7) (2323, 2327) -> 211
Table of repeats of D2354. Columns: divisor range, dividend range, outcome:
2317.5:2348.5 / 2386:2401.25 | 0.44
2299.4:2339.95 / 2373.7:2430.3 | 0.53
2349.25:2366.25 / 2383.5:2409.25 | 0.59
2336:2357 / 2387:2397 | 0.47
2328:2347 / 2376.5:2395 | 0.47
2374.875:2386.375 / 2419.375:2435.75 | 1.40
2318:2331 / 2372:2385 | 0.51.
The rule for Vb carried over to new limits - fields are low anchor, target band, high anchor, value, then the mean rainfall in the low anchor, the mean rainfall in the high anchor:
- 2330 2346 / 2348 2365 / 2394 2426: 0.8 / 194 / 118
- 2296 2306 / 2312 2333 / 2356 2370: -0.5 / 228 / 160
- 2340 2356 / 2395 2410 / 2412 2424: 4.9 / 183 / 140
